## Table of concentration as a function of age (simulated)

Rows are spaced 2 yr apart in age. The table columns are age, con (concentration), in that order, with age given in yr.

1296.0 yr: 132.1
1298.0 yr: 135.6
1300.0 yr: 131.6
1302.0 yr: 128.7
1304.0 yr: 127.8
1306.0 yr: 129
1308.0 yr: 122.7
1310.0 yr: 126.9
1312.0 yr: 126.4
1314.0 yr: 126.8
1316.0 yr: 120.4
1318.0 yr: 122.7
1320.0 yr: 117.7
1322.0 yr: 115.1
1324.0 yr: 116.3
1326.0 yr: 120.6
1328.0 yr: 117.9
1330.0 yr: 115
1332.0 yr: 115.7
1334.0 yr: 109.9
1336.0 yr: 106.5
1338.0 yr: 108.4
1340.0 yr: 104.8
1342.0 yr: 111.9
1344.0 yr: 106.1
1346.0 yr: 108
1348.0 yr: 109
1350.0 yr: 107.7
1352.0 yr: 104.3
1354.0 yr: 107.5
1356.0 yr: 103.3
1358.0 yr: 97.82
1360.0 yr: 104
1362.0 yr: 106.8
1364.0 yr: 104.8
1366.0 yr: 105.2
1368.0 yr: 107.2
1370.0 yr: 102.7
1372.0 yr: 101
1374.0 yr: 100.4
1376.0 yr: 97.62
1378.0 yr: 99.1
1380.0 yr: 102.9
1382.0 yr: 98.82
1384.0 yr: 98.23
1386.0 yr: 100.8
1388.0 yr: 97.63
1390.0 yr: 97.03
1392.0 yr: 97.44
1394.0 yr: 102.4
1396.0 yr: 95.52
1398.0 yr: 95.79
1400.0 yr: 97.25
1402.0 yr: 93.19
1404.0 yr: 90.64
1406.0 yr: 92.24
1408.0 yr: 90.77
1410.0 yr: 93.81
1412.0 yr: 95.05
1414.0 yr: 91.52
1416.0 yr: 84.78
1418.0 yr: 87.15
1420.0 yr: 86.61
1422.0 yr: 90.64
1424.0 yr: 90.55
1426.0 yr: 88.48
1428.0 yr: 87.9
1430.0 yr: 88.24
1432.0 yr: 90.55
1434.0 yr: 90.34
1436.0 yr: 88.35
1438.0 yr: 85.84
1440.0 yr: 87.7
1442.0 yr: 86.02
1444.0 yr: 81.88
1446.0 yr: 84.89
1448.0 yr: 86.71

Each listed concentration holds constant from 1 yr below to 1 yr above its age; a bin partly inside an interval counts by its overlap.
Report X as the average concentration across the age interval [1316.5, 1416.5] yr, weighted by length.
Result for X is 104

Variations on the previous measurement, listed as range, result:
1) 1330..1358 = 108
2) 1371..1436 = 94.1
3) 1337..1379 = 105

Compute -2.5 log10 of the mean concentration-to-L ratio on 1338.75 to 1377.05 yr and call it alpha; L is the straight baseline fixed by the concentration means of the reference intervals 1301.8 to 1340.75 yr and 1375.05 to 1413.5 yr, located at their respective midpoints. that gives 0.03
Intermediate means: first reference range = 119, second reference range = 96.6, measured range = 105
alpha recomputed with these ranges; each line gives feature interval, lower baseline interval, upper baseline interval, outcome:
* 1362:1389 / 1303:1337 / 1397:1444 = 0.02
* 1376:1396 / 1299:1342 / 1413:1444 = 0.01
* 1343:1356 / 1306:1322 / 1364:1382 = 0.04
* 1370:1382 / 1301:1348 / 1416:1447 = 0.03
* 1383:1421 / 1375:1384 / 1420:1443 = 0.01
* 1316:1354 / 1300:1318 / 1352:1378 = 0.03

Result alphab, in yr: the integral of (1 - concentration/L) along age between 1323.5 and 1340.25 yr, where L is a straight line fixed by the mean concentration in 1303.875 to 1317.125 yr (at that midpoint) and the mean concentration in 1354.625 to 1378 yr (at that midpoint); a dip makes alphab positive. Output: 0.5 yr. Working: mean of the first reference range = 126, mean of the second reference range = 103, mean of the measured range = 113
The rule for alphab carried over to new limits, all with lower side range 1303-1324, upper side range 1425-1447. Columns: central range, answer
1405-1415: 0.2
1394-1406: 0.4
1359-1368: 0.3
